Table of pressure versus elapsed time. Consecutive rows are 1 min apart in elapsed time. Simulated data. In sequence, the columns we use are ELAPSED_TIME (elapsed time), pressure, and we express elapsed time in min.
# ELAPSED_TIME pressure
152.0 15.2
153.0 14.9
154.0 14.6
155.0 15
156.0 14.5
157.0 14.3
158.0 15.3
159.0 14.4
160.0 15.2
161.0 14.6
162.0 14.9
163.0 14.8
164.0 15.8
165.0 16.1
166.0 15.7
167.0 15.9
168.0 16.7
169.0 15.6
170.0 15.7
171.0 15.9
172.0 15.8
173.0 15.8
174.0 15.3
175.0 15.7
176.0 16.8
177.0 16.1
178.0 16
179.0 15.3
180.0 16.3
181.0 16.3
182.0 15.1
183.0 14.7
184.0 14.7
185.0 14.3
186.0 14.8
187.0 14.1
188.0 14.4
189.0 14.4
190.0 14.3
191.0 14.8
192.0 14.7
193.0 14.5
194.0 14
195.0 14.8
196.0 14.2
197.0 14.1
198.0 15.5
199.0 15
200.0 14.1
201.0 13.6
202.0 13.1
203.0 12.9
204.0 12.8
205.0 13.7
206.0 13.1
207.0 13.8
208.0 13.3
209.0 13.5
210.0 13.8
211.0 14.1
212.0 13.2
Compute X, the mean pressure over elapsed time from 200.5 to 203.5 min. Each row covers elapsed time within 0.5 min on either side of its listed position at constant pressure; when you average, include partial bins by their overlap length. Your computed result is 13.2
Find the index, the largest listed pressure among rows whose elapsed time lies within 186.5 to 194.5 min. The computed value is 14.8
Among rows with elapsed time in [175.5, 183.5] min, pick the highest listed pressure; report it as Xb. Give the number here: 16.8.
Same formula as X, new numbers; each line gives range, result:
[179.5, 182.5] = 15.9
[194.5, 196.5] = 14.5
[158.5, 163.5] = 14.8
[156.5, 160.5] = 14.8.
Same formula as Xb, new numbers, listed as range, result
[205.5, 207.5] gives 13.8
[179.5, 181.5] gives 16.3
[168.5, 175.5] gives 15.9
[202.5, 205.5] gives 13.7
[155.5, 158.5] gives 15.3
